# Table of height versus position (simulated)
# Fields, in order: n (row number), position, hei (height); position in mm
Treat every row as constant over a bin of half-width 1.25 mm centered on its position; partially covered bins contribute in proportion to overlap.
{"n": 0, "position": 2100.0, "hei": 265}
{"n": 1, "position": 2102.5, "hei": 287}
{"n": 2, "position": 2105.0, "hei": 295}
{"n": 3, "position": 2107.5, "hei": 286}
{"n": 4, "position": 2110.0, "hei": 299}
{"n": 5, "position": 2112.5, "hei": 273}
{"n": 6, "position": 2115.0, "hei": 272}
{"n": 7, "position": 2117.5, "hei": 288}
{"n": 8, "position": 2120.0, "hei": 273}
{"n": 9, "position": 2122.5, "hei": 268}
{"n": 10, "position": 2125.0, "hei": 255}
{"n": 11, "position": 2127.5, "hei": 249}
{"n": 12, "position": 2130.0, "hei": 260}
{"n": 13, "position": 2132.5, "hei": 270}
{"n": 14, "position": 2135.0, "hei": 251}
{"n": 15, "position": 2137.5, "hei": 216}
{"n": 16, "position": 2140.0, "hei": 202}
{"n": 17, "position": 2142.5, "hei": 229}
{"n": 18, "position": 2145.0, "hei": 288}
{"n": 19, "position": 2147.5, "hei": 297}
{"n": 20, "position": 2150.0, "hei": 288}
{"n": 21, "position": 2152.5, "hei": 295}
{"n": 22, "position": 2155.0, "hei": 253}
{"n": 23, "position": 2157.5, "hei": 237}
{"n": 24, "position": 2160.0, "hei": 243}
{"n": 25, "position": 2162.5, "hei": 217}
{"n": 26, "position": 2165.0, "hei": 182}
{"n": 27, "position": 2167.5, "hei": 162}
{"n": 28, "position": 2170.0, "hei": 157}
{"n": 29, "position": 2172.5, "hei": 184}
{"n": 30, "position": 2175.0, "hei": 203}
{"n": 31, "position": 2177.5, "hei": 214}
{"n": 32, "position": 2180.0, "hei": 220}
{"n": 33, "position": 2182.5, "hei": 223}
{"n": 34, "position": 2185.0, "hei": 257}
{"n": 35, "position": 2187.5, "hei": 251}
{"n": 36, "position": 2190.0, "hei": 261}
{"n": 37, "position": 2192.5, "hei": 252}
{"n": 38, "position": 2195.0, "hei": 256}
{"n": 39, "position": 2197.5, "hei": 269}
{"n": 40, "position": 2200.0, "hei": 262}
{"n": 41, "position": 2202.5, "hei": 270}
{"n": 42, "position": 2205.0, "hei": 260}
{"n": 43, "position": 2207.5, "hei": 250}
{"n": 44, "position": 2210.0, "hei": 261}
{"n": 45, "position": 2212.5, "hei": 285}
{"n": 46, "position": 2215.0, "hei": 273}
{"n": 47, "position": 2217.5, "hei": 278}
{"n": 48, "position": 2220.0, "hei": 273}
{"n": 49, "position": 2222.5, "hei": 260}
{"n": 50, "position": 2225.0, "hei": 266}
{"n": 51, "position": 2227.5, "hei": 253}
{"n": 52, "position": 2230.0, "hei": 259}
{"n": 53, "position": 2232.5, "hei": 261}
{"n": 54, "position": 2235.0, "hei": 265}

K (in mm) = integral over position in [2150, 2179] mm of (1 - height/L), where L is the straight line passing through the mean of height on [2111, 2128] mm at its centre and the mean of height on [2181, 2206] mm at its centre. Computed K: 5.0 mm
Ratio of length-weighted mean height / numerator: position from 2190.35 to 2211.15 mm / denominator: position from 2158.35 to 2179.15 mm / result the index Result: 1.3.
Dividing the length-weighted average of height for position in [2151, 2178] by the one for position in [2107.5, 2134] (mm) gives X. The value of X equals 0.8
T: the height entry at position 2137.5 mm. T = 216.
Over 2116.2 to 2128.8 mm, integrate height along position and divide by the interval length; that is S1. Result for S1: 267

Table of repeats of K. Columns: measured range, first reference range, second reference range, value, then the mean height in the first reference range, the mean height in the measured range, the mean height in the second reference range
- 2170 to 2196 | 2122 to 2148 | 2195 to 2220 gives 3.4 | 251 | 228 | 267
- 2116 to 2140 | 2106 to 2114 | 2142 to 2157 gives 2.1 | 286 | 256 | 275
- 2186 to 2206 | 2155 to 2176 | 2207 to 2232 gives -1.9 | 201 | 260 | 266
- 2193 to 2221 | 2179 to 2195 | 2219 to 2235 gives -1.4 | 245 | 267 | 262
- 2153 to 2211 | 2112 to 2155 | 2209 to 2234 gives 7.0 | 263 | 233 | 267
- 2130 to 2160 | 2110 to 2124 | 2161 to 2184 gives -2.7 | 277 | 256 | 197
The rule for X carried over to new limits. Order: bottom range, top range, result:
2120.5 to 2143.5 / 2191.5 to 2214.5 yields 1.07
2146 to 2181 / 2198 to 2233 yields 1.18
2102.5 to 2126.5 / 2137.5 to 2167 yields 0.88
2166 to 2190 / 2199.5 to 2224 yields 1.27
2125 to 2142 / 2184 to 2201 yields 1.07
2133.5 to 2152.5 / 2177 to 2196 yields 0.95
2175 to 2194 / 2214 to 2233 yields 1.12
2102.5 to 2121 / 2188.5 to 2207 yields 0.92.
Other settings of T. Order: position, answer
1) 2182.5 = 223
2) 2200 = 262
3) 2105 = 295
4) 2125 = 255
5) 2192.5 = 252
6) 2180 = 220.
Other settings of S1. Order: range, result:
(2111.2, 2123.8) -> 275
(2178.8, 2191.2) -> 242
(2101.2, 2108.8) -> 289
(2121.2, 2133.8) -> 260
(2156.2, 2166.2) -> 220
